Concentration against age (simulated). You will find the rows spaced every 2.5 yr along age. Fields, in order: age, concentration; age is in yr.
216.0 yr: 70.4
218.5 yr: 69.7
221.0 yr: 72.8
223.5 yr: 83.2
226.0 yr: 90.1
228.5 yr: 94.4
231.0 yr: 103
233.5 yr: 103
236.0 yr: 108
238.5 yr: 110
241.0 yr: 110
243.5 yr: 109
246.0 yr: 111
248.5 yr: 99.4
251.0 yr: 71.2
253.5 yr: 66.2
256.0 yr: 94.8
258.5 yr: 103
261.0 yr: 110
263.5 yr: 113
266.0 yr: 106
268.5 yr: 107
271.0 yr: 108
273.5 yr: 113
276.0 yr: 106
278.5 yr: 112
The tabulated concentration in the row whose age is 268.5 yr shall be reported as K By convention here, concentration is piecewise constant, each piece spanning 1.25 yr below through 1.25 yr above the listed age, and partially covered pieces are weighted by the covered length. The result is 107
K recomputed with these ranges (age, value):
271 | 108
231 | 103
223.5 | 83.2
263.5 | 113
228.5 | 94.4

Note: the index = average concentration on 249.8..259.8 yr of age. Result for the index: 84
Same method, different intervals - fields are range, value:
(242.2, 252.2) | 97.8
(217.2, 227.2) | 78.9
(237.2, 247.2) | 110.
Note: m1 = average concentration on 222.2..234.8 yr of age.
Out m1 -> 94.7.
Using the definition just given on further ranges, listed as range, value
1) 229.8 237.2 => 105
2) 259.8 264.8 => 111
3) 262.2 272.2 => 109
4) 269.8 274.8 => 110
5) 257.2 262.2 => 106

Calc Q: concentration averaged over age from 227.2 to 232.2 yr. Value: 98.6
